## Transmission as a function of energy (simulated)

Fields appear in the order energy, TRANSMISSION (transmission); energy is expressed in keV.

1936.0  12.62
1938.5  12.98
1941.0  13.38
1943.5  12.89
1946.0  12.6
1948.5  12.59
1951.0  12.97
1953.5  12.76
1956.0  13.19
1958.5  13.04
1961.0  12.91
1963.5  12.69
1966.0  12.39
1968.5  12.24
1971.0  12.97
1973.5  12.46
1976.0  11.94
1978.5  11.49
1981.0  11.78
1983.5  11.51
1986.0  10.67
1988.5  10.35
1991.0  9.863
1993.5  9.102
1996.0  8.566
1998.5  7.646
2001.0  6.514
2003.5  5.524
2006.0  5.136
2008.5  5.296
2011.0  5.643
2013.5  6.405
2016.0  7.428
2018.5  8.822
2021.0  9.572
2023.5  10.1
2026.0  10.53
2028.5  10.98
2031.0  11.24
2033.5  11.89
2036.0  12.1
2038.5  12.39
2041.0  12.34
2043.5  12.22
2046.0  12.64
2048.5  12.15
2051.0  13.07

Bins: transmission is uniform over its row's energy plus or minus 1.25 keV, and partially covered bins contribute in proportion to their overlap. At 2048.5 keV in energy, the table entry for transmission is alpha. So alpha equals 12.15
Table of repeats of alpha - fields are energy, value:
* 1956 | 13.19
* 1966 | 12.39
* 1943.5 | 12.89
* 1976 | 11.94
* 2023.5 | 10.1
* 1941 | 13.38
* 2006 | 5.136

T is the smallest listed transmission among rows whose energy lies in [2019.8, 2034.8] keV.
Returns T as 9.572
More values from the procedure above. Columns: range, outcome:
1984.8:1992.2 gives 9.863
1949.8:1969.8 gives 12.24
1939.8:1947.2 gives 12.6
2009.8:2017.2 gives 5.643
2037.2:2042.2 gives 12.34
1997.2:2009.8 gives 5.136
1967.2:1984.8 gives 11.49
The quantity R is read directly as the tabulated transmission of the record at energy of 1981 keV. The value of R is 11.78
